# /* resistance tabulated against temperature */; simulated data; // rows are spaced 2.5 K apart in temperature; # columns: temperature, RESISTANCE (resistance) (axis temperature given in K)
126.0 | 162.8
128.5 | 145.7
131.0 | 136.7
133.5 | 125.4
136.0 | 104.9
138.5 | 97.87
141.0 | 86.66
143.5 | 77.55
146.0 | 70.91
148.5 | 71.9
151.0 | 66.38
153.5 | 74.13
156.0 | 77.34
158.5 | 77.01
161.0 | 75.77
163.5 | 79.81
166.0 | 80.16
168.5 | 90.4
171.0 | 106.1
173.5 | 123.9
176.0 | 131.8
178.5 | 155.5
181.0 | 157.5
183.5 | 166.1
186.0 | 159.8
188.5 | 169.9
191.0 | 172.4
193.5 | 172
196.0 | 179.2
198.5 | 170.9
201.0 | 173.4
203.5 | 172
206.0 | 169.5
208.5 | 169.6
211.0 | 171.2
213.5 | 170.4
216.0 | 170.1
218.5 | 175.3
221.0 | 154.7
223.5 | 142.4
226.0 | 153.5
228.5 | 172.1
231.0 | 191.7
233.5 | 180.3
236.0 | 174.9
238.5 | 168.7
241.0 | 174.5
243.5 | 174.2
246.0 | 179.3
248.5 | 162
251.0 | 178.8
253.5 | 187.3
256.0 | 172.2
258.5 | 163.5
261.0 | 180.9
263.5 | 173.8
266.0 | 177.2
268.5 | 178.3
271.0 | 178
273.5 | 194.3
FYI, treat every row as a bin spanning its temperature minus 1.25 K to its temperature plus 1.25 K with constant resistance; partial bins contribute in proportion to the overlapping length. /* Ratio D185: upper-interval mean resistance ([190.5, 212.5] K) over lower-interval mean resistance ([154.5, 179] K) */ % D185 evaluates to 1.8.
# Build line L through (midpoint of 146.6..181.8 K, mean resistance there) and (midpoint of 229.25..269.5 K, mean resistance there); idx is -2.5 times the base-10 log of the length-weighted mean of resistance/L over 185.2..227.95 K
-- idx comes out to -0.24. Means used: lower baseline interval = 96.4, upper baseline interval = 176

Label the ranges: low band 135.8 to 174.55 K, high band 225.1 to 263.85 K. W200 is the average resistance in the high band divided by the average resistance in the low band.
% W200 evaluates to 2.1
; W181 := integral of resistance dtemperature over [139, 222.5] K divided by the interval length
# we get 131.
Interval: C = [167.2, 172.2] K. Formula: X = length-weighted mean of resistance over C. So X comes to 98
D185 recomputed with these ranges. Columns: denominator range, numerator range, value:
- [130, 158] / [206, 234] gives 1.88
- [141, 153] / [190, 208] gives 2.35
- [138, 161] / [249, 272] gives 2.29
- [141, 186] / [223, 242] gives 1.70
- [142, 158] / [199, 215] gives 2.33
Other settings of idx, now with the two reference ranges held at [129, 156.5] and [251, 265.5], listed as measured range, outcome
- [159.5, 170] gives 0.30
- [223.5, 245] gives -0.09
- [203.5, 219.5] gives -0.20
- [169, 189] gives -0.20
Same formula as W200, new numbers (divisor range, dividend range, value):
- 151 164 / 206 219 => 2.26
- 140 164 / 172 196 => 2.08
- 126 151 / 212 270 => 1.67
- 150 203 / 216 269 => 1.35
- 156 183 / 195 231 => 1.56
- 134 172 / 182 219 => 2.05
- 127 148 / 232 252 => 1.66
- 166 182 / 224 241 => 1.40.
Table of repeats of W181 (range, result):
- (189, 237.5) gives 170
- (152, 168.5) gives 78.2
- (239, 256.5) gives 175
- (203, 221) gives 170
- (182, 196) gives 169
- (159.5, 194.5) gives 131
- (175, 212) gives 166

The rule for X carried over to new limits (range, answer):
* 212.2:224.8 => 163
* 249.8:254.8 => 183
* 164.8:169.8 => 85.5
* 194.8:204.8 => 174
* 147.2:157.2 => 72.4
